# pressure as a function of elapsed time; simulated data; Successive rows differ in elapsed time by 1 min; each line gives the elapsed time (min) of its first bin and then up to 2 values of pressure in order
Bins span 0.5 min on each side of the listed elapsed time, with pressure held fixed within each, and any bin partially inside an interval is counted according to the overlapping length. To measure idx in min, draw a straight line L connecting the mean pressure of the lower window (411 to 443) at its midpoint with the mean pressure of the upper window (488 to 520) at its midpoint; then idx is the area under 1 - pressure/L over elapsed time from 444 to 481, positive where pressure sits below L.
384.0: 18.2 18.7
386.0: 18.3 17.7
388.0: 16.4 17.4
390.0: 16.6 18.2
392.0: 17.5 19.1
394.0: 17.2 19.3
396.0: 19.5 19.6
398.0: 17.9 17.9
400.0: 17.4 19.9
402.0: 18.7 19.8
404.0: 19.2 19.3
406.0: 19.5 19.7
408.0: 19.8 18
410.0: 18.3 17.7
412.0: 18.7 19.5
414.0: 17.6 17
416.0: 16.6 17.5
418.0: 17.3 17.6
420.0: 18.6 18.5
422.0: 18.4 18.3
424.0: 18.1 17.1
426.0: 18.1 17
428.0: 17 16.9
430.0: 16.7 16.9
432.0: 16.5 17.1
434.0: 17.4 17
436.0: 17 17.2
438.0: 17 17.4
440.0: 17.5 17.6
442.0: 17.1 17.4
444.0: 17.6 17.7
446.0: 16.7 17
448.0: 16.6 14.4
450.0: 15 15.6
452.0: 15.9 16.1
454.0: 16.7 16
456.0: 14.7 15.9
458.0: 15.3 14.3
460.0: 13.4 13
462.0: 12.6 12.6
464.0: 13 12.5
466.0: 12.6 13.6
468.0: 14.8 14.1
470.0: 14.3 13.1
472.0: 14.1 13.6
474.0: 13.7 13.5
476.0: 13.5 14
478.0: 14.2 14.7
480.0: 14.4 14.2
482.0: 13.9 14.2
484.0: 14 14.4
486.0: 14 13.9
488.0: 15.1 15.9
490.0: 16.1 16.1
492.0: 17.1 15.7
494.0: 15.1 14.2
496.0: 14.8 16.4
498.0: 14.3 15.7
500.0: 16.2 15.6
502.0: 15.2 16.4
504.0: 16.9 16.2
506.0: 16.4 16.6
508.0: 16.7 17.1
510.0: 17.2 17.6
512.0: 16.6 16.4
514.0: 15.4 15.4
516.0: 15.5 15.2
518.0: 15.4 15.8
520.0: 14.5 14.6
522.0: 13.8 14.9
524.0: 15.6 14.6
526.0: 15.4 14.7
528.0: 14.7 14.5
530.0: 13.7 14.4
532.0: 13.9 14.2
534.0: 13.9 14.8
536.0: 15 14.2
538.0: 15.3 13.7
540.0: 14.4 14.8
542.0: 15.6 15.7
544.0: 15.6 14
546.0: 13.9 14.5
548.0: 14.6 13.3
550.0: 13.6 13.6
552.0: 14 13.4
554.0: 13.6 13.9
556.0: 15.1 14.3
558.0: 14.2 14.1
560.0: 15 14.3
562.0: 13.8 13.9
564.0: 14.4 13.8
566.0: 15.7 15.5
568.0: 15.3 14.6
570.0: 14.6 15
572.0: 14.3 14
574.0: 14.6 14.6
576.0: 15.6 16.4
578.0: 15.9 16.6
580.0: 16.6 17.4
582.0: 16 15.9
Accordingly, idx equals 4.9 min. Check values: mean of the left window 17.5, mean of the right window 15.9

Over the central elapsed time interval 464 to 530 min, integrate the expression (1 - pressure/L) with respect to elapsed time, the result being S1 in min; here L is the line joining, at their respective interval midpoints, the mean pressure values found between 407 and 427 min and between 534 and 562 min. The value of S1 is 3.2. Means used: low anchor 18.1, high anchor 14.4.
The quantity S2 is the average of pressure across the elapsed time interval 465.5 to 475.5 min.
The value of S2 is 13.7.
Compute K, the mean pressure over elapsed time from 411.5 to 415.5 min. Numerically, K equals 18.2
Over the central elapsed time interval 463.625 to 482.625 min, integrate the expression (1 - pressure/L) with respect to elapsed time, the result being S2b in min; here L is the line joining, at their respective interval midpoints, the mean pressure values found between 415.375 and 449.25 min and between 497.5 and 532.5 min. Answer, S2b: 3.0 min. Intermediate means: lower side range 17.3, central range 13.8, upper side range 15.5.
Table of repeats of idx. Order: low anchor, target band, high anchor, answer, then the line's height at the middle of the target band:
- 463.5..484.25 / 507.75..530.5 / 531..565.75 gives -2.1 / 14.1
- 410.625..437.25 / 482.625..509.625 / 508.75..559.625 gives 0.2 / 15.7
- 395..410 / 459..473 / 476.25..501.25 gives 2.3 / 16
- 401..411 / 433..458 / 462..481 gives -1.2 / 15.8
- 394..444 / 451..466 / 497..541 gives 2.2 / 16.9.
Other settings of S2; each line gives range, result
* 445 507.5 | 14.9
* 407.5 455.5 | 17.3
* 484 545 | 15.3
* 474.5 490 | 14.3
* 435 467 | 15.6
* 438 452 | 16.7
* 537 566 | 14.3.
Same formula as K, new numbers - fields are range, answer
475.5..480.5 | 14.2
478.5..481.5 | 14.4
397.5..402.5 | 18.4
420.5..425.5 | 18.1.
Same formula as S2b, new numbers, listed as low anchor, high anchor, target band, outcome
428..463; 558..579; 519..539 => 0.88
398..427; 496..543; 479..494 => 1.22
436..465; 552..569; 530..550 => 0.22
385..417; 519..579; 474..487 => 1.80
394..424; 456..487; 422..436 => -0.21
